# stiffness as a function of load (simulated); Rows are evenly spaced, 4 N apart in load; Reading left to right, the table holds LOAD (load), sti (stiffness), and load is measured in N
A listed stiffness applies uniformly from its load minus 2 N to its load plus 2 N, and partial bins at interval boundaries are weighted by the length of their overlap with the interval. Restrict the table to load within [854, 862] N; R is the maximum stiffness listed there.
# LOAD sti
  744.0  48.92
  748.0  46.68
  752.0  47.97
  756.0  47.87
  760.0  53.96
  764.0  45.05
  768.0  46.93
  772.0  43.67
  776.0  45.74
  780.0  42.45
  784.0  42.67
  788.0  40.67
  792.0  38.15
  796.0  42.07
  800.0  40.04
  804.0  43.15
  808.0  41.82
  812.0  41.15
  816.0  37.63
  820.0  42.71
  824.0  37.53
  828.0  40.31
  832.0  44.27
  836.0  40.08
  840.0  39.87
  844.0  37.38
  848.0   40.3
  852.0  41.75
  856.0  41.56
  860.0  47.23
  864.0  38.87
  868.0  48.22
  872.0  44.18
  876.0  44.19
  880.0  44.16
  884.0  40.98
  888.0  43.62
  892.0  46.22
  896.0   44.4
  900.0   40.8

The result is 47.23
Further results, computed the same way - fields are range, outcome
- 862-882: 48.22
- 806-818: 41.82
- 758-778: 53.96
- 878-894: 46.22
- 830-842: 44.27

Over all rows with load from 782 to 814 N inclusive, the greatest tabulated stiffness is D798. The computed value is 43.15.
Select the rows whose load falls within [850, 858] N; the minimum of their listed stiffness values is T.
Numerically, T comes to 41.56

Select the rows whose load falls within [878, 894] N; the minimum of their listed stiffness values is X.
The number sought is 40.98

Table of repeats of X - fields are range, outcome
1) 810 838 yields 37.53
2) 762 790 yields 40.67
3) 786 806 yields 38.15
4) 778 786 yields 42.45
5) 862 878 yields 38.87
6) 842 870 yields 37.38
